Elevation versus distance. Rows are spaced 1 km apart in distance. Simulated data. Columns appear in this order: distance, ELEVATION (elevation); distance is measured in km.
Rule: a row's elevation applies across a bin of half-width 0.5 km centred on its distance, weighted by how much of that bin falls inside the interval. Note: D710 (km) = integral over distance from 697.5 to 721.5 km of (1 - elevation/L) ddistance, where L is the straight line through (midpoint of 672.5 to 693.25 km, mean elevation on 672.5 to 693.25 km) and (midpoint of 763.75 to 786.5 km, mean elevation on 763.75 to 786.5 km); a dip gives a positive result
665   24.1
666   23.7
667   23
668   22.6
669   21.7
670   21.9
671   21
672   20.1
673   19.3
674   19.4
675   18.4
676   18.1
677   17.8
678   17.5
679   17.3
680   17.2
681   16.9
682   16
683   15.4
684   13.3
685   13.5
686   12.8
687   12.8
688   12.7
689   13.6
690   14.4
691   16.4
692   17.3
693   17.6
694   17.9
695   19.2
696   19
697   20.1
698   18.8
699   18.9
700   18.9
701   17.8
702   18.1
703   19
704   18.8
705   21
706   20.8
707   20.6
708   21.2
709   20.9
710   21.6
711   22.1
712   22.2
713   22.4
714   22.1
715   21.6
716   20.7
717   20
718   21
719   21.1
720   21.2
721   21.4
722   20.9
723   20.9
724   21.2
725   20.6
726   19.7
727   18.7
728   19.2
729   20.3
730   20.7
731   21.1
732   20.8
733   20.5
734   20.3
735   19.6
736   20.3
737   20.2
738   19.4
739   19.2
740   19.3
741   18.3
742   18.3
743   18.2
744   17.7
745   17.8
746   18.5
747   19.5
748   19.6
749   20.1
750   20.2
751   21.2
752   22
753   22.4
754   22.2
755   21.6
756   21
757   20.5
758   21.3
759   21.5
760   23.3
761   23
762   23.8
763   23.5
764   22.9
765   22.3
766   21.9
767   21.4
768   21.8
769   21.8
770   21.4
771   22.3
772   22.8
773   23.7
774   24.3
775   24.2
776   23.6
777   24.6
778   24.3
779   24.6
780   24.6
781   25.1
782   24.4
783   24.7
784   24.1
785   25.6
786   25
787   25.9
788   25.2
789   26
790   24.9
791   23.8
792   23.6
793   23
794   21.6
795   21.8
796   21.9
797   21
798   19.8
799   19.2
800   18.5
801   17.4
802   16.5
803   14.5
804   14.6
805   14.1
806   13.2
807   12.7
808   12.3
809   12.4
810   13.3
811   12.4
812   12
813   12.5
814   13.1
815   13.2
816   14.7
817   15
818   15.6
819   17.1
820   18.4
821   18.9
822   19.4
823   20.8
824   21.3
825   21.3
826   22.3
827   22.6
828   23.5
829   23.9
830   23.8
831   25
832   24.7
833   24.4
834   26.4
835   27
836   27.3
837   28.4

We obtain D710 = -3.0 km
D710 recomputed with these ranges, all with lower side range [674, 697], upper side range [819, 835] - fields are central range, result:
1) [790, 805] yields 0.9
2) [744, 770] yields -2.6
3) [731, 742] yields -0.8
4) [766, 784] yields -2.9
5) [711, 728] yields -3.1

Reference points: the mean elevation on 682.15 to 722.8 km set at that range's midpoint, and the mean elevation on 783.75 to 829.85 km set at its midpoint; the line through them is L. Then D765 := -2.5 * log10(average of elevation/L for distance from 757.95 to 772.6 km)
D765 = -0.19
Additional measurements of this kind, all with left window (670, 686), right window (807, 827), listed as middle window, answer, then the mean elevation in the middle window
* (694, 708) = -0.13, 19.3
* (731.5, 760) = -0.19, 20.1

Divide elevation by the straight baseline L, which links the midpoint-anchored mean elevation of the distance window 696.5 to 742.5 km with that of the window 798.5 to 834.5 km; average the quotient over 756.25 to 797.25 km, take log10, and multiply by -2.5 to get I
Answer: -0.24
